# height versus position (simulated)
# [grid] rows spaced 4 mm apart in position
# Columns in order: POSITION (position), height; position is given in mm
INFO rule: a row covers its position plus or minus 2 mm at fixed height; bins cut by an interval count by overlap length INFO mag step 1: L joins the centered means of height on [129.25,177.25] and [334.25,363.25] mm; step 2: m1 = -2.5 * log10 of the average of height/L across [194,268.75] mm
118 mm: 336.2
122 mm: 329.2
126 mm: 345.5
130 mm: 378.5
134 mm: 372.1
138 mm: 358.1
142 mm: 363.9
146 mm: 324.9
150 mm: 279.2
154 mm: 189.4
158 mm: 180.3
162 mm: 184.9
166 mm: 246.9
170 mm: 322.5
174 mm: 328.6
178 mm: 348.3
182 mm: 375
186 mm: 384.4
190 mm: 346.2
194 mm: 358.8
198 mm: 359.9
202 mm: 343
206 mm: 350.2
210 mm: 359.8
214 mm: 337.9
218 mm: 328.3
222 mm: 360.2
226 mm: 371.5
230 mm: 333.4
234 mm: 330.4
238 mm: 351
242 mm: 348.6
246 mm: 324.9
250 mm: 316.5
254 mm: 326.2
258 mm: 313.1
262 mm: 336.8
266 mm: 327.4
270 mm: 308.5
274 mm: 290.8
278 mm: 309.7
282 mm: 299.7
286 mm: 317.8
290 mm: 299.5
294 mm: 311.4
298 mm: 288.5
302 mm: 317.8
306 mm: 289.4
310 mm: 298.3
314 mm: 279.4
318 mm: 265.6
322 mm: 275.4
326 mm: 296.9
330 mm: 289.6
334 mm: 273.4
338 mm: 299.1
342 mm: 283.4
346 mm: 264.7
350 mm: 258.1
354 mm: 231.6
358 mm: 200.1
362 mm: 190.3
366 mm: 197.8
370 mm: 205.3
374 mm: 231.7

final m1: -0.23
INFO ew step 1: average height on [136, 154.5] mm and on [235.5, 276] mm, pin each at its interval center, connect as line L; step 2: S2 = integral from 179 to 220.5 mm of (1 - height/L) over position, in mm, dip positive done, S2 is -4.7 mm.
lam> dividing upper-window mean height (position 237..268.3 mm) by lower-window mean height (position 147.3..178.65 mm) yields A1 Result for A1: 1.28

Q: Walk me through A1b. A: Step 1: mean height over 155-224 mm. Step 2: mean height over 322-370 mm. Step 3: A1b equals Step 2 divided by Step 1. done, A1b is 0.78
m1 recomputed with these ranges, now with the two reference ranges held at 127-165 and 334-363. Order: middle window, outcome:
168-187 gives -0.22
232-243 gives -0.25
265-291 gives -0.16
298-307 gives -0.16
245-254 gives -0.19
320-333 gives -0.13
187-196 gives -0.25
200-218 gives -0.23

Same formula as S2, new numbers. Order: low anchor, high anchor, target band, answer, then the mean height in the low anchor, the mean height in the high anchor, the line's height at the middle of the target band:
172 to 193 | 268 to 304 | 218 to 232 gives -0.7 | 357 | 305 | 335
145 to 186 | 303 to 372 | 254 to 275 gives -3.8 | 282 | 260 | 269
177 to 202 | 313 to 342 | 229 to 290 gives 0.0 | 361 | 283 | 321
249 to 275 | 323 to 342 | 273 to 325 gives 1.2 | 318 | 288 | 302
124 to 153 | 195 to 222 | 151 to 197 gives 6.3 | 341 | 348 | 344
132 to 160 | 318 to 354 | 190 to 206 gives -3.4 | 295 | 277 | 290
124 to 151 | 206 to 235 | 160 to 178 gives 3.5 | 349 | 347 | 348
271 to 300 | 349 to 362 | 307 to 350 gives -5.0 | 303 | 222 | 253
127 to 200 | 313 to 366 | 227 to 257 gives -4.3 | 317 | 259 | 291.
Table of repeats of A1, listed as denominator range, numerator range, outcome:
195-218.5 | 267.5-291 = 0.88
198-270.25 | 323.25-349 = 0.84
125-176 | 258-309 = 1.04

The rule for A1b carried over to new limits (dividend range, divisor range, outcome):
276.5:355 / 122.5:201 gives 0.90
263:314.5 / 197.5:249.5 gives 0.88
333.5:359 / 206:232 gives 0.75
